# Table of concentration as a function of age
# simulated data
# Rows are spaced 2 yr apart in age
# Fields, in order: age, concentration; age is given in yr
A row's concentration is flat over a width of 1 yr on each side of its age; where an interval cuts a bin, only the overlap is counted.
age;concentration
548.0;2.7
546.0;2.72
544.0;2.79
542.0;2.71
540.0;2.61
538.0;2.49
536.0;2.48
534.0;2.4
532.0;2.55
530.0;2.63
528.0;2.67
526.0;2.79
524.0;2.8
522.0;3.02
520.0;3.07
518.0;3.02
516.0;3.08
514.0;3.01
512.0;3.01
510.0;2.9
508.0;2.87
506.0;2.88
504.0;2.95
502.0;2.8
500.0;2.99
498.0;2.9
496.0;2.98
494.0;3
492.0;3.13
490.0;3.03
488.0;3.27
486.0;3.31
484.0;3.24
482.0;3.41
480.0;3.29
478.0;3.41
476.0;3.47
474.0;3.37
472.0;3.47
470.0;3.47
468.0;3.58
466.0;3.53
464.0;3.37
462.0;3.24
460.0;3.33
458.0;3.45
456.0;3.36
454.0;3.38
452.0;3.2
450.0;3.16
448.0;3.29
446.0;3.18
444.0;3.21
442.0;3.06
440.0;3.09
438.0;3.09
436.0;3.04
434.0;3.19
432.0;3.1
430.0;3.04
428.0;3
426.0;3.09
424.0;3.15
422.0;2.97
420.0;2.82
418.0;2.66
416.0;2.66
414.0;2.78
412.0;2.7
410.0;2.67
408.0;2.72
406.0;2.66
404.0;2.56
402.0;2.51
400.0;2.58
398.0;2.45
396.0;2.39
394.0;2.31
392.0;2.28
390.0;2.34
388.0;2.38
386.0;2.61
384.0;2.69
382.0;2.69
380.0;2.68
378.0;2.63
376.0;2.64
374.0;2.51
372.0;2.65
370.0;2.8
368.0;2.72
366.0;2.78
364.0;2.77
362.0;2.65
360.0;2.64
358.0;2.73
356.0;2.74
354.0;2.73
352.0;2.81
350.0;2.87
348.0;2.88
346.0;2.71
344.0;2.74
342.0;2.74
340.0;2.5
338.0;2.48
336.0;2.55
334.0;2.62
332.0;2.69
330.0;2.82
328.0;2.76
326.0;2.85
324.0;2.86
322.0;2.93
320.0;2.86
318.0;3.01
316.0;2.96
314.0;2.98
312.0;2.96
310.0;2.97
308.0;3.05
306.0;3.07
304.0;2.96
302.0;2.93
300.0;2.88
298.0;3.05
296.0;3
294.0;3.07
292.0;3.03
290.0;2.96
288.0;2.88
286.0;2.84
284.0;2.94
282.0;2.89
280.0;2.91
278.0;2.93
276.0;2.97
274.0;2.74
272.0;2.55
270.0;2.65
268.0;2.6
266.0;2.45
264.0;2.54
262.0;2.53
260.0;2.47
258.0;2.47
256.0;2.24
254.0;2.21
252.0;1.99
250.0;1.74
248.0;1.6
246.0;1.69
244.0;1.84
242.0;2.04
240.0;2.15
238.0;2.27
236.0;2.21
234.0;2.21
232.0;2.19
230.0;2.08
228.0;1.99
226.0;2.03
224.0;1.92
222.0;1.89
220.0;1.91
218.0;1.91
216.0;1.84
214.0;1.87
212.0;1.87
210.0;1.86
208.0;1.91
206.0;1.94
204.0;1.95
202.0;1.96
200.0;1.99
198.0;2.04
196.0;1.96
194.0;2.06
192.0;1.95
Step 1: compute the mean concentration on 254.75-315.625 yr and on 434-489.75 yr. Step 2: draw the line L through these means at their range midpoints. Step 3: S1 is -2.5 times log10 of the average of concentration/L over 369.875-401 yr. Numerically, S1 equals 0.22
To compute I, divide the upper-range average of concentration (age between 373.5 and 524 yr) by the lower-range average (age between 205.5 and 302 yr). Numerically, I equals 1.26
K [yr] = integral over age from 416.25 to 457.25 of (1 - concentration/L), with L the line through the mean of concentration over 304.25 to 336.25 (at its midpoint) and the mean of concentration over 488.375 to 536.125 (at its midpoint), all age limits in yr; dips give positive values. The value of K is -3.0 yr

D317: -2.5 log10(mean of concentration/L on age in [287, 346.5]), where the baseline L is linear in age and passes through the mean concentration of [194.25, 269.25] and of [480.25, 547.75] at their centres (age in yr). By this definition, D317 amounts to -0.23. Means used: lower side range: 2.07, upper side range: 2.9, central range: 2.86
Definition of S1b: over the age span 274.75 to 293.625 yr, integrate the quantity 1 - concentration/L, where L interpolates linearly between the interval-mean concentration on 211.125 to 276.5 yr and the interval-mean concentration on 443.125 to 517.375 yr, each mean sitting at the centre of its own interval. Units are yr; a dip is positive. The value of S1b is -4.7 yr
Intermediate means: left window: 2.17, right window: 3.2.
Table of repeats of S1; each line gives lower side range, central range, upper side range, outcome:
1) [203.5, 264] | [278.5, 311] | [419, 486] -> -0.241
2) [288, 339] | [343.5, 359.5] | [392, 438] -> 0.028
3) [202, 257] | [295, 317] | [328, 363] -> -0.212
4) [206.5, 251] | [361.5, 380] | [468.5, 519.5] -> -0.040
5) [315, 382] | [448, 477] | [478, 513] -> -0.132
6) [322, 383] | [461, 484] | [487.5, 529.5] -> -0.177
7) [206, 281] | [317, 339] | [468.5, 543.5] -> -0.133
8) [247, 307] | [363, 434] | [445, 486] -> 0.158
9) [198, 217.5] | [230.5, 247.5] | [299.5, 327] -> 0.079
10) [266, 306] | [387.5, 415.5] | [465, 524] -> 0.196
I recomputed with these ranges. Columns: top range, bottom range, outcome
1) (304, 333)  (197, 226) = 1.52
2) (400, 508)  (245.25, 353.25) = 1.14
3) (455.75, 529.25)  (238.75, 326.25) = 1.18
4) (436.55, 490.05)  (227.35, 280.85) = 1.43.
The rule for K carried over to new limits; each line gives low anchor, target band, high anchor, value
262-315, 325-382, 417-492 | 5.8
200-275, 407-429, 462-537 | -0.6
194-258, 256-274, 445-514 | -2.9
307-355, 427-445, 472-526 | -0.7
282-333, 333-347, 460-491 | 1.8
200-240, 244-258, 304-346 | 1.8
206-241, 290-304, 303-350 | -2.2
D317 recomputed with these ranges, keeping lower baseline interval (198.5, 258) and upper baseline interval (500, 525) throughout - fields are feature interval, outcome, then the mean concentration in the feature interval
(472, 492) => -0.16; 3.31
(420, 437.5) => -0.15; 3.06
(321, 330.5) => -0.22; 2.85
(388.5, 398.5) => 0.09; 2.35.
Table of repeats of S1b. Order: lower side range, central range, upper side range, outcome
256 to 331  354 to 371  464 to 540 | 1.0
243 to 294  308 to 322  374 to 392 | -2.4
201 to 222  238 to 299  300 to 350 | -3.7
